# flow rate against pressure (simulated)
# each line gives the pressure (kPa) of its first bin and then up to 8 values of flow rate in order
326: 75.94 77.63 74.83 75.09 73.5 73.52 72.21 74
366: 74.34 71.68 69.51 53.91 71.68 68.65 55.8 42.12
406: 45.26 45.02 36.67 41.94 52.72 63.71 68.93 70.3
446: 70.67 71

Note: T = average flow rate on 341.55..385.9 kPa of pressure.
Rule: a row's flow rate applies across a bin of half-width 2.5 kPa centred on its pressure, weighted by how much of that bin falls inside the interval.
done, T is 70.6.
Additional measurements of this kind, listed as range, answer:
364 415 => 59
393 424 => 45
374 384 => 61.8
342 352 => 73.7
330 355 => 74.6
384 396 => 67.1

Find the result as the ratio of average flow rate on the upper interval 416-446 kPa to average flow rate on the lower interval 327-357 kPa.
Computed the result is 0.78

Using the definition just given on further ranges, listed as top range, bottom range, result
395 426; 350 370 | 0.61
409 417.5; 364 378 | 0.57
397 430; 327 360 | 0.61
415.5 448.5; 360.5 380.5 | 0.84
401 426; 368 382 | 0.65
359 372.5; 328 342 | 0.97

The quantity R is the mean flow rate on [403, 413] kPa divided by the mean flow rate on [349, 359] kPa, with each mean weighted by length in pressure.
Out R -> 0.62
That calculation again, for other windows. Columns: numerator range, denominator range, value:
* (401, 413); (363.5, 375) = 0.61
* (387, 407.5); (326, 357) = 0.73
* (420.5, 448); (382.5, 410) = 1.12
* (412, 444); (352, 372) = 0.76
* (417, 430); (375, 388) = 0.75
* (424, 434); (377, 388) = 0.93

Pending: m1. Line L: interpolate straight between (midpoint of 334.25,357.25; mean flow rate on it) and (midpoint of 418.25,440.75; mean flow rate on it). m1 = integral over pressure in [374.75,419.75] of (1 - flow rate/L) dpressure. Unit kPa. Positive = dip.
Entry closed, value 7.6 kPa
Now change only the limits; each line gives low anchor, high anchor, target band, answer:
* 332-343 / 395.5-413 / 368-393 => -4.81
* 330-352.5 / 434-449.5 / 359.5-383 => 1.48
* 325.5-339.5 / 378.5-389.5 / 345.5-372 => -1.42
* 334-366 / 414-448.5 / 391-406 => 3.02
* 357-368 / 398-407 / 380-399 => -3.18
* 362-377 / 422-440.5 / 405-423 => 6.24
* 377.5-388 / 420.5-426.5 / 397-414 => 2.93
